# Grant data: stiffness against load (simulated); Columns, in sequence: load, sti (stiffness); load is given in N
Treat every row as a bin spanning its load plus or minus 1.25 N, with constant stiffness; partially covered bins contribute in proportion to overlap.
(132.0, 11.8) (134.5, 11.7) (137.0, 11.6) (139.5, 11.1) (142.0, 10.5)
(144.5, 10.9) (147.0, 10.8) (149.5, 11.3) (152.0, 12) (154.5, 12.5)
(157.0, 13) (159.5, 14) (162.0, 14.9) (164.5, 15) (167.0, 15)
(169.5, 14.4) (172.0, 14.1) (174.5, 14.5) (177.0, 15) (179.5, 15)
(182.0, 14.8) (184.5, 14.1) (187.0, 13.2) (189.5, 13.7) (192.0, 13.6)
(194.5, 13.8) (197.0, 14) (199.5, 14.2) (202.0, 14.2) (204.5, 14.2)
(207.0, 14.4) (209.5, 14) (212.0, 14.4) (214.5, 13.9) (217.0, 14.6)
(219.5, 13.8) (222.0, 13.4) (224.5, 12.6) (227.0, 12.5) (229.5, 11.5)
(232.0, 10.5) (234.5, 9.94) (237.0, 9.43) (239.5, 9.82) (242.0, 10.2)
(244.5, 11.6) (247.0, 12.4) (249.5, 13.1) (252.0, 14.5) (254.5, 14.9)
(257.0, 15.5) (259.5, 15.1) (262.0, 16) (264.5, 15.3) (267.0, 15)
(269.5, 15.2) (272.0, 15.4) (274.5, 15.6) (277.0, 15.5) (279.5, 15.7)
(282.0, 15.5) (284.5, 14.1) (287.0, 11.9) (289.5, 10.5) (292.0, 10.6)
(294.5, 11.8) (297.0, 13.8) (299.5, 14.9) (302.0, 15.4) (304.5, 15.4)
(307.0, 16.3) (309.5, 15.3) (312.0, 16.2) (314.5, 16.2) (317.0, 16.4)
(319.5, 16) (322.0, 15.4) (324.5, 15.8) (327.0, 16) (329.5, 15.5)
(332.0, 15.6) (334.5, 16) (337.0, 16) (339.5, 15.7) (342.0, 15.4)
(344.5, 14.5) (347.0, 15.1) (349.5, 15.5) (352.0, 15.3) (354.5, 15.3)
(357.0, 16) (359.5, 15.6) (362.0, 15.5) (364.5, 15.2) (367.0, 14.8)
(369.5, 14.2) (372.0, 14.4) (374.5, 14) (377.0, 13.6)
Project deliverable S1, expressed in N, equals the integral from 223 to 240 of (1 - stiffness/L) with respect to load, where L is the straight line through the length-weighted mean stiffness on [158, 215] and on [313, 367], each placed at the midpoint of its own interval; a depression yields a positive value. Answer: 4.3 N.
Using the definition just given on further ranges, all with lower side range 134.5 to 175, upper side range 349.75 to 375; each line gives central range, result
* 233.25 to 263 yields 2.5 N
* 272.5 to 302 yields 1.0 N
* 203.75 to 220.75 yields -1.0 N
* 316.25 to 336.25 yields -1.6 N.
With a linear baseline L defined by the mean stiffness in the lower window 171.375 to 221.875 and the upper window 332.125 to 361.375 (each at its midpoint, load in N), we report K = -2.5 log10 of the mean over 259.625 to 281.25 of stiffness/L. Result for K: -0.05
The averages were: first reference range 14.2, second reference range 15.5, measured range 15.4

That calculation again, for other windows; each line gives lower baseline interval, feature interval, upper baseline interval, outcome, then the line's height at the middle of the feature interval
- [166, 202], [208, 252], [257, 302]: 0.16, 14.3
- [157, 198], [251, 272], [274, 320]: -0.05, 14.5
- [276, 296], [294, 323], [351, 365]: -0.11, 13.9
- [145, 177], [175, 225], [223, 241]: -0.17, 12.1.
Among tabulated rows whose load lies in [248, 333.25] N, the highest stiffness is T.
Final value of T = 16.4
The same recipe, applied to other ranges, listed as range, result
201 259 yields 15.5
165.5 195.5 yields 15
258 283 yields 16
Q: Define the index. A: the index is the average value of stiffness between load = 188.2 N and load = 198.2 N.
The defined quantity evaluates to 13.8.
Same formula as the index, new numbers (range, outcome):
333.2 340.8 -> 15.9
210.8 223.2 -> 14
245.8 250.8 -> 12.8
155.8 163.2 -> 14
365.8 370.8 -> 14.5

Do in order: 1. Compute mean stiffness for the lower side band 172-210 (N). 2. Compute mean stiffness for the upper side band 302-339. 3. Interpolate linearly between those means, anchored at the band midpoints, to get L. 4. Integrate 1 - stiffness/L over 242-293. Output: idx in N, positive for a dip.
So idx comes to 3.6 N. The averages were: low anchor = 14.2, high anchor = 15.8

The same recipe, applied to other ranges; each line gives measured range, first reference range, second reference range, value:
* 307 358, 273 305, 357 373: -4.0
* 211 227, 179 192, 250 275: 1.0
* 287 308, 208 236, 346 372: 1.0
